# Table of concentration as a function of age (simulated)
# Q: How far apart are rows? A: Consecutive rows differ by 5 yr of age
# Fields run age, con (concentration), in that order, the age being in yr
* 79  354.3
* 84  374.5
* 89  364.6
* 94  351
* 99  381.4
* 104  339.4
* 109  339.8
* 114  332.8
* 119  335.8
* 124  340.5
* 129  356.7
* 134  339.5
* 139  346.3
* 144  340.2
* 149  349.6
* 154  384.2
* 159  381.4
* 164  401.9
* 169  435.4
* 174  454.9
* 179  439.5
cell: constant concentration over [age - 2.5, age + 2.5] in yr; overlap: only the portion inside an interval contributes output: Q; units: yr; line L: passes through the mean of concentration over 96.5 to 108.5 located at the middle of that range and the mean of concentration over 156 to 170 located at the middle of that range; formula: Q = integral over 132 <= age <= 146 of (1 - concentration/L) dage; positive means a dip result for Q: 1.5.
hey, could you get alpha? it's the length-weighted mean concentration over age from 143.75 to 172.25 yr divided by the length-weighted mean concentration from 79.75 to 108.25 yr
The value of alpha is 1.1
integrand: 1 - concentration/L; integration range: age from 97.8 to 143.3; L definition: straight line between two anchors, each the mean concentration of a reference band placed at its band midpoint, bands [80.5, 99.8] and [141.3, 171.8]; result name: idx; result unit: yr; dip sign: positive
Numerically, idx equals 3.5 yr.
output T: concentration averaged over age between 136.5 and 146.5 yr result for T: 343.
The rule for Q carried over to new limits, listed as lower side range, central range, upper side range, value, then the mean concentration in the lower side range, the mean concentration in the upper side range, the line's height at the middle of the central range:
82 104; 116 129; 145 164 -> 1.0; 364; 373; 369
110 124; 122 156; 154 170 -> 1.5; 336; 400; 367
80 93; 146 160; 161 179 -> 1.6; 366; 431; 417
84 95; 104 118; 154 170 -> 1.4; 363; 400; 374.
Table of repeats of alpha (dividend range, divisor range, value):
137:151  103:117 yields 1.02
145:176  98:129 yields 1.15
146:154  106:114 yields 1.07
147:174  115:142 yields 1.16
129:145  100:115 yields 1.01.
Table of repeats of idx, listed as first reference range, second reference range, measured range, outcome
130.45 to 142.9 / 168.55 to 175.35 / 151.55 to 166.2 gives 0.7 yr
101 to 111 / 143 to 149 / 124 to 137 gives -0.1 yr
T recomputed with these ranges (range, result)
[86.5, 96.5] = 358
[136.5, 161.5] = 360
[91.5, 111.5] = 353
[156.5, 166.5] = 392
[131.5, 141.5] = 343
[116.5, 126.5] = 338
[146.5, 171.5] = 390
